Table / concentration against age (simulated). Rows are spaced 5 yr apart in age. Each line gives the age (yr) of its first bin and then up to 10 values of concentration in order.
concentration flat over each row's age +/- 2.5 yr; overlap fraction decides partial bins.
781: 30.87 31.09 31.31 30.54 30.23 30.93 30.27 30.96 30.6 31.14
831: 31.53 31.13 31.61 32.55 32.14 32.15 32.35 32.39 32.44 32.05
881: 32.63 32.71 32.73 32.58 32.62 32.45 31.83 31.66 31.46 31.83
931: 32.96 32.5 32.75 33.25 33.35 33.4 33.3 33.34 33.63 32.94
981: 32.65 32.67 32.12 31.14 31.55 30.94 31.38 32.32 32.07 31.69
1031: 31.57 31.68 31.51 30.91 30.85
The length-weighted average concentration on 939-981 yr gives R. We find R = 33.2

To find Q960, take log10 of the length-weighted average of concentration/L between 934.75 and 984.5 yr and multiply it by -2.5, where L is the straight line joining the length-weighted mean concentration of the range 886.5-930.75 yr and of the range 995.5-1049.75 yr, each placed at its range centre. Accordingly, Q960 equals -0.04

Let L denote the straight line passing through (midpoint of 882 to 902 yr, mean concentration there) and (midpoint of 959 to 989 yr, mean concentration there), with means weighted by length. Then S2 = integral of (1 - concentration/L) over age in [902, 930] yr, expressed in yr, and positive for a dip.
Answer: 0.7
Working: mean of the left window 32.7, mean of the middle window 31.9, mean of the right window 33.1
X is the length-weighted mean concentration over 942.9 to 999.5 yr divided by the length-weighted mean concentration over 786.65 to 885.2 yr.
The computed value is 1.0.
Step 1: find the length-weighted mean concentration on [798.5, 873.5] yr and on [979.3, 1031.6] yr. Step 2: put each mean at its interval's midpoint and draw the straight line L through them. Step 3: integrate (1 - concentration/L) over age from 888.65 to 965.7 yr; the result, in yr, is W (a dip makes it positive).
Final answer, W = -2.26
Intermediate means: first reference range 31.5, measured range 32.6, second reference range 31.8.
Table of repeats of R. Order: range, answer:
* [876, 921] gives 32.3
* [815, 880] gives 31.8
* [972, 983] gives 32.9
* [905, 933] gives 32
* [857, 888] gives 32.4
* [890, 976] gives 32.7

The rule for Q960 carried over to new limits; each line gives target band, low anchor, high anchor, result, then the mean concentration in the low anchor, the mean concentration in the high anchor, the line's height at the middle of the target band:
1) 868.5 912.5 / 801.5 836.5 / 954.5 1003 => -0.03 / 30.9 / 32.7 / 31.7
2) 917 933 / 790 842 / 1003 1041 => -0.02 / 30.9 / 31.7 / 31.3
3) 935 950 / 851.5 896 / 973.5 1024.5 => -0.02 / 32.4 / 32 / 32.2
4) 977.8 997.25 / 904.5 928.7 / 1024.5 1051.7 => -0.02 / 31.8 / 31.4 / 31.6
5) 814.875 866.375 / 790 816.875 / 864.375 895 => 0.00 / 30.7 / 32.5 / 31.6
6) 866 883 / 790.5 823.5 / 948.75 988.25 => -0.02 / 30.7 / 33.2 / 31.7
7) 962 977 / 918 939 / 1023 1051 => -0.05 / 32.2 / 31.4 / 31.9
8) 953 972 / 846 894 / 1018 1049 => -0.05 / 32.4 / 31.6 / 31.9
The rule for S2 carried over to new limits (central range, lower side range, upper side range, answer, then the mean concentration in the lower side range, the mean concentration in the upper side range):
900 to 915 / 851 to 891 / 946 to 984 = 0.2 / 32.4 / 33.2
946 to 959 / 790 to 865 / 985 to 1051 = -0.8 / 31.3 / 31.6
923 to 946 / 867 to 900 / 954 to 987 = 0.2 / 32.5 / 33.1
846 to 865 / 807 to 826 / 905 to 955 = -0.6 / 30.7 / 32.4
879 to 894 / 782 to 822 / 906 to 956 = -0.4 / 30.8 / 32.5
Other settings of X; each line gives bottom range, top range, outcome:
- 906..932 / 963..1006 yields 1.02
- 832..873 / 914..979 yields 1.02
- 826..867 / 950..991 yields 1.04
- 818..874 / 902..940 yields 1.01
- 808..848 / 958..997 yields 1.05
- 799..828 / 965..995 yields 1.07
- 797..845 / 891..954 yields 1.05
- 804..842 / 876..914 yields 1.05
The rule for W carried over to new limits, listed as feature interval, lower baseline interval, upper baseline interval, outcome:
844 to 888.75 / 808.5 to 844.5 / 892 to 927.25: -1.2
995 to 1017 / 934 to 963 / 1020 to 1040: 0.5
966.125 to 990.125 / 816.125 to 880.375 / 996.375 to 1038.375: -1.0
